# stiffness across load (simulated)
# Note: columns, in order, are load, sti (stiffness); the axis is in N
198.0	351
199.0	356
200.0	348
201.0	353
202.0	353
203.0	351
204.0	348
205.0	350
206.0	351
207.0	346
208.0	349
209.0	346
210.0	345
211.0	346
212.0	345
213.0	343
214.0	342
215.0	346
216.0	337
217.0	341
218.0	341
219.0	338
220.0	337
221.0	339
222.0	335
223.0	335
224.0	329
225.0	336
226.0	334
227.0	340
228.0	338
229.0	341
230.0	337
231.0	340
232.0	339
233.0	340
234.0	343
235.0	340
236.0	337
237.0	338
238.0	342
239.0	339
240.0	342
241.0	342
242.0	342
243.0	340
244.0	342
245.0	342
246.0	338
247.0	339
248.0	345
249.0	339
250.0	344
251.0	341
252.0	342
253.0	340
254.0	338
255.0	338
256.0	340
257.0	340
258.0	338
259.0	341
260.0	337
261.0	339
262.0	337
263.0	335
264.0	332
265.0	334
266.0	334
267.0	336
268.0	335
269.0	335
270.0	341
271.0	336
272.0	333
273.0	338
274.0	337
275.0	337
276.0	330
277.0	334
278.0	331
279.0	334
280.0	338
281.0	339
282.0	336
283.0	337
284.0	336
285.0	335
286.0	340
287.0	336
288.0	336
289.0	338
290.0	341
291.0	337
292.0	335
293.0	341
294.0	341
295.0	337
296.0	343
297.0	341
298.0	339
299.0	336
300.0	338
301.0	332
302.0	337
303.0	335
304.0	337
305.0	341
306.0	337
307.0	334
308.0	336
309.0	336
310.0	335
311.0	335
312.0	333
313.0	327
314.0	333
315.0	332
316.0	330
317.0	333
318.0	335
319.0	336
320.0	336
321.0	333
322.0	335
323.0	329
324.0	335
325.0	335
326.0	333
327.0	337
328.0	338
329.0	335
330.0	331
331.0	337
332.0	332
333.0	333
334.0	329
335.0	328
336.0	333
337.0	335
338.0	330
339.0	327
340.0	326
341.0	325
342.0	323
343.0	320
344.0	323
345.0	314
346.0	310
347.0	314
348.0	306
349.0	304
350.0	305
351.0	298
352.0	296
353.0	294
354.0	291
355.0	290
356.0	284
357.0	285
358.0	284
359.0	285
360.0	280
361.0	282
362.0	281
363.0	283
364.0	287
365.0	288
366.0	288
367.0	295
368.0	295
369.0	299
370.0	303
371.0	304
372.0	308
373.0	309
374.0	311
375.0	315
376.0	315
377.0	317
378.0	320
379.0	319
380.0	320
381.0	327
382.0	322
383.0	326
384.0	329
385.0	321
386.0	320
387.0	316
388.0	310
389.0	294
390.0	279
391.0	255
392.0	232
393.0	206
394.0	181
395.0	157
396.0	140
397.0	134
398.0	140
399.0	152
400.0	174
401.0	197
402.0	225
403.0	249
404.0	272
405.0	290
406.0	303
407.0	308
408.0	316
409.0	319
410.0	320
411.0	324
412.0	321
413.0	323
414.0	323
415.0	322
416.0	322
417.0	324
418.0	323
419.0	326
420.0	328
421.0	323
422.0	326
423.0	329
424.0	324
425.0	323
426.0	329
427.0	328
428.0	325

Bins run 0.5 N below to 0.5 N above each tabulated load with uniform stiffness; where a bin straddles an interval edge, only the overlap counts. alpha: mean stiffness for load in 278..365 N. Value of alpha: 325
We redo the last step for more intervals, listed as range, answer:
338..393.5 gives 301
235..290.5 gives 338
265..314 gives 336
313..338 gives 333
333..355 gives 316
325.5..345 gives 330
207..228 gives 340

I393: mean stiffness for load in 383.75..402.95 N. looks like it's 229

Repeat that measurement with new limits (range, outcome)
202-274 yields 340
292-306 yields 338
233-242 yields 340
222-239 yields 338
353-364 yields 285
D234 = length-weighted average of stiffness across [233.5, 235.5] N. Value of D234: 342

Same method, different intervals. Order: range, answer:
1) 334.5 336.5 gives 330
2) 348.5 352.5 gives 301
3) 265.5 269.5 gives 335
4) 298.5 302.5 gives 336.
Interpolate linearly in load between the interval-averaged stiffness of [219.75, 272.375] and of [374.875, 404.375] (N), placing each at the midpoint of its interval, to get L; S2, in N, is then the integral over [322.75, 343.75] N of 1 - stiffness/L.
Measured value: -3.00 N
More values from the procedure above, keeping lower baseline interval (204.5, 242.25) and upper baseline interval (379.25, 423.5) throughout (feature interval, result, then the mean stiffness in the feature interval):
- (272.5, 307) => -2.1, 337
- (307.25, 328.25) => -1.8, 334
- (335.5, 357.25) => -0.9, 311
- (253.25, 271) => -0.5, 337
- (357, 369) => 0.2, 287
